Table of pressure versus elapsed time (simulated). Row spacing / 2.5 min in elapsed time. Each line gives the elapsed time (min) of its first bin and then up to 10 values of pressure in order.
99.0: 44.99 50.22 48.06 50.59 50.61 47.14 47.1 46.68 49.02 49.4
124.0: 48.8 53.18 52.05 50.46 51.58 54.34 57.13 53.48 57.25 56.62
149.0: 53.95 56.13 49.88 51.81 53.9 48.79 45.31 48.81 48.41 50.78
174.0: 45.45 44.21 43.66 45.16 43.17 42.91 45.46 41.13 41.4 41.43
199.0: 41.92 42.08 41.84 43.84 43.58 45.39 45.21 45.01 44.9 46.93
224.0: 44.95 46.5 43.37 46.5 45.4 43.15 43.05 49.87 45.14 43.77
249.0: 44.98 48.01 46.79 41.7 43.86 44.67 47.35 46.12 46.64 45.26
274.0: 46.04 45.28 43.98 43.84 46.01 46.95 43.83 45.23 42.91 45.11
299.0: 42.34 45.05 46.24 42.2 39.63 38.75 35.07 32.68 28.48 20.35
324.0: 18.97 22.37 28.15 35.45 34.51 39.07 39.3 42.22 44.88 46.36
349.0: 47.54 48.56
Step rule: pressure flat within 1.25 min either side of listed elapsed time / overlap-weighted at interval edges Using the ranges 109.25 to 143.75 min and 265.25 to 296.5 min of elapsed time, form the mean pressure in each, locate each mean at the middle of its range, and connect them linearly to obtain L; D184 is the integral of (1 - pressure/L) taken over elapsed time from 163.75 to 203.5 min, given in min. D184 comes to 3.63 min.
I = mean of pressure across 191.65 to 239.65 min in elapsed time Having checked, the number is 44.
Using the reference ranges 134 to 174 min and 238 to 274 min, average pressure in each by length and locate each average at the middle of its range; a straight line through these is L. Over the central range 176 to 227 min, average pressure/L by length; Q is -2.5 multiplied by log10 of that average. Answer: 0.123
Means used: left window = 52.2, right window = 45.6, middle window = 43.8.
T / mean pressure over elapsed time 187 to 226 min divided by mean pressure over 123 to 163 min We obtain 0.8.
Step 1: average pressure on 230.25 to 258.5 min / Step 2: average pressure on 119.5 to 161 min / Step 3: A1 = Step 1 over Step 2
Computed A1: 0.85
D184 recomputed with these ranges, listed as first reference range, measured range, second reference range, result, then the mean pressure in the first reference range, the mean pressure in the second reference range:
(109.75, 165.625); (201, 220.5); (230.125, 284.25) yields 1.5 min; 51.5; 45.3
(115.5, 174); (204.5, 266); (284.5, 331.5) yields -2.4 min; 51.5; 37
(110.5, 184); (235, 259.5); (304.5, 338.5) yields -3.1 min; 50.3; 32.5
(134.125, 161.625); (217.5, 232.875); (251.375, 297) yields 1.0 min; 54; 45.2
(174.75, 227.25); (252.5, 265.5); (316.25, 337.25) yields -2.9 min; 43.8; 28.5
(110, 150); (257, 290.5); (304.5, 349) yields -4.8 min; 51.7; 35.2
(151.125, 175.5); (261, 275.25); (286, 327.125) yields -1.9 min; 49.6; 37.5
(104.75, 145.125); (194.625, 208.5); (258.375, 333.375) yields 1.1 min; 51.1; 39.9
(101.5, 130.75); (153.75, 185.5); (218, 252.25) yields 0.1 min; 49.4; 45.4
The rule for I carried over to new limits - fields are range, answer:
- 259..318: 43.5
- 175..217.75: 43.4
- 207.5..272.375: 45.3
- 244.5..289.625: 45.3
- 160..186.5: 46.3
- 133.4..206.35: 48.1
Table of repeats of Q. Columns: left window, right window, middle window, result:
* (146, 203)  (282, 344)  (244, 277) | -0.11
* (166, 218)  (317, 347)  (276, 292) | -0.22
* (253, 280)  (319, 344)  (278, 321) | -0.08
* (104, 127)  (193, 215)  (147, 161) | -0.15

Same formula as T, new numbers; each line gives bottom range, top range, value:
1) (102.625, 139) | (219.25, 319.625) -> 0.88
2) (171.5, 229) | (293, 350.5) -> 0.85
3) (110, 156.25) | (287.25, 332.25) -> 0.70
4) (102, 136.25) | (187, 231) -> 0.88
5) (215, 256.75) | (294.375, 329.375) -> 0.77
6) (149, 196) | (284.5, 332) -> 0.79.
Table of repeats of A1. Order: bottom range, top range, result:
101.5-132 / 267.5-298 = 0.91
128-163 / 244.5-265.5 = 0.85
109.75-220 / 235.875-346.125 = 0.86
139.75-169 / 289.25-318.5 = 0.79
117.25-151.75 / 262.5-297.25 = 0.86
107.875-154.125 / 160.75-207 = 0.86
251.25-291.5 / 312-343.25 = 0.70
